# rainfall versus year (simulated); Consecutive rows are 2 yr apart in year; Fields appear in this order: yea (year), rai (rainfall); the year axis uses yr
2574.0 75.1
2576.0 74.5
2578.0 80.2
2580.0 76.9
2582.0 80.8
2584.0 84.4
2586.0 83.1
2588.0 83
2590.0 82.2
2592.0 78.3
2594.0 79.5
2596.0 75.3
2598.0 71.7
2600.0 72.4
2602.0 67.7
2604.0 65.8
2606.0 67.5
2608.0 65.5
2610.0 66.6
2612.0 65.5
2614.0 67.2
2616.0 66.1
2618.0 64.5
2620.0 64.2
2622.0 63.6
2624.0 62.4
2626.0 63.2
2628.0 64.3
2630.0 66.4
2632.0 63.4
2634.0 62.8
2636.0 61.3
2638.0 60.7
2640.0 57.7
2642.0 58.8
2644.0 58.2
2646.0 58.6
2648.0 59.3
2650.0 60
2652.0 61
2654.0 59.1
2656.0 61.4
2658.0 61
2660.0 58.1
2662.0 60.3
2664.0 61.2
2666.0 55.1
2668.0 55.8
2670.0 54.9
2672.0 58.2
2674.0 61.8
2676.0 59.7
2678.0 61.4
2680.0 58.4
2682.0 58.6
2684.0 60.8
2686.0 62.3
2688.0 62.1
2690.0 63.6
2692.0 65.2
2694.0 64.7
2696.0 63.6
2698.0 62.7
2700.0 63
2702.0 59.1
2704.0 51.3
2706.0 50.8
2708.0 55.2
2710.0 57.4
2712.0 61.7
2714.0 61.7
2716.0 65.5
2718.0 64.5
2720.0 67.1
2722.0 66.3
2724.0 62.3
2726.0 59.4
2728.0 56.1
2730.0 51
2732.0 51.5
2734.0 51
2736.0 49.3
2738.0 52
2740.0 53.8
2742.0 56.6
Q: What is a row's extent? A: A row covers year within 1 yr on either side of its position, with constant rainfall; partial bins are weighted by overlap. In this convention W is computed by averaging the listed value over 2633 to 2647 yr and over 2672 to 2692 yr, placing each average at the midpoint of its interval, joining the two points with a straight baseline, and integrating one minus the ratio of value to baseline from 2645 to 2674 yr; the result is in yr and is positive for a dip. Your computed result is 0.7 yr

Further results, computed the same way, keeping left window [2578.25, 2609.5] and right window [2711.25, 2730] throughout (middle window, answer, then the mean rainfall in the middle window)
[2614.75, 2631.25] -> 1.8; 64.4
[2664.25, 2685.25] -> 2.6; 58.6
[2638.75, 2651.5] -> 2.0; 58.9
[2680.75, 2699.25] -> 0.8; 62.6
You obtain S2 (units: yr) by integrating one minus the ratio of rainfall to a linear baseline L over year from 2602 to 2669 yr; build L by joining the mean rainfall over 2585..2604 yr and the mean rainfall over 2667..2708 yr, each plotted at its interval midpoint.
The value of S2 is 6.77 yr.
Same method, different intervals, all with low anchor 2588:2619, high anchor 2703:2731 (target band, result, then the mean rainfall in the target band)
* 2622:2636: 1.0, 63.6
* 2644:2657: 1.2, 59.8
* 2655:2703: 1.9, 60.5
